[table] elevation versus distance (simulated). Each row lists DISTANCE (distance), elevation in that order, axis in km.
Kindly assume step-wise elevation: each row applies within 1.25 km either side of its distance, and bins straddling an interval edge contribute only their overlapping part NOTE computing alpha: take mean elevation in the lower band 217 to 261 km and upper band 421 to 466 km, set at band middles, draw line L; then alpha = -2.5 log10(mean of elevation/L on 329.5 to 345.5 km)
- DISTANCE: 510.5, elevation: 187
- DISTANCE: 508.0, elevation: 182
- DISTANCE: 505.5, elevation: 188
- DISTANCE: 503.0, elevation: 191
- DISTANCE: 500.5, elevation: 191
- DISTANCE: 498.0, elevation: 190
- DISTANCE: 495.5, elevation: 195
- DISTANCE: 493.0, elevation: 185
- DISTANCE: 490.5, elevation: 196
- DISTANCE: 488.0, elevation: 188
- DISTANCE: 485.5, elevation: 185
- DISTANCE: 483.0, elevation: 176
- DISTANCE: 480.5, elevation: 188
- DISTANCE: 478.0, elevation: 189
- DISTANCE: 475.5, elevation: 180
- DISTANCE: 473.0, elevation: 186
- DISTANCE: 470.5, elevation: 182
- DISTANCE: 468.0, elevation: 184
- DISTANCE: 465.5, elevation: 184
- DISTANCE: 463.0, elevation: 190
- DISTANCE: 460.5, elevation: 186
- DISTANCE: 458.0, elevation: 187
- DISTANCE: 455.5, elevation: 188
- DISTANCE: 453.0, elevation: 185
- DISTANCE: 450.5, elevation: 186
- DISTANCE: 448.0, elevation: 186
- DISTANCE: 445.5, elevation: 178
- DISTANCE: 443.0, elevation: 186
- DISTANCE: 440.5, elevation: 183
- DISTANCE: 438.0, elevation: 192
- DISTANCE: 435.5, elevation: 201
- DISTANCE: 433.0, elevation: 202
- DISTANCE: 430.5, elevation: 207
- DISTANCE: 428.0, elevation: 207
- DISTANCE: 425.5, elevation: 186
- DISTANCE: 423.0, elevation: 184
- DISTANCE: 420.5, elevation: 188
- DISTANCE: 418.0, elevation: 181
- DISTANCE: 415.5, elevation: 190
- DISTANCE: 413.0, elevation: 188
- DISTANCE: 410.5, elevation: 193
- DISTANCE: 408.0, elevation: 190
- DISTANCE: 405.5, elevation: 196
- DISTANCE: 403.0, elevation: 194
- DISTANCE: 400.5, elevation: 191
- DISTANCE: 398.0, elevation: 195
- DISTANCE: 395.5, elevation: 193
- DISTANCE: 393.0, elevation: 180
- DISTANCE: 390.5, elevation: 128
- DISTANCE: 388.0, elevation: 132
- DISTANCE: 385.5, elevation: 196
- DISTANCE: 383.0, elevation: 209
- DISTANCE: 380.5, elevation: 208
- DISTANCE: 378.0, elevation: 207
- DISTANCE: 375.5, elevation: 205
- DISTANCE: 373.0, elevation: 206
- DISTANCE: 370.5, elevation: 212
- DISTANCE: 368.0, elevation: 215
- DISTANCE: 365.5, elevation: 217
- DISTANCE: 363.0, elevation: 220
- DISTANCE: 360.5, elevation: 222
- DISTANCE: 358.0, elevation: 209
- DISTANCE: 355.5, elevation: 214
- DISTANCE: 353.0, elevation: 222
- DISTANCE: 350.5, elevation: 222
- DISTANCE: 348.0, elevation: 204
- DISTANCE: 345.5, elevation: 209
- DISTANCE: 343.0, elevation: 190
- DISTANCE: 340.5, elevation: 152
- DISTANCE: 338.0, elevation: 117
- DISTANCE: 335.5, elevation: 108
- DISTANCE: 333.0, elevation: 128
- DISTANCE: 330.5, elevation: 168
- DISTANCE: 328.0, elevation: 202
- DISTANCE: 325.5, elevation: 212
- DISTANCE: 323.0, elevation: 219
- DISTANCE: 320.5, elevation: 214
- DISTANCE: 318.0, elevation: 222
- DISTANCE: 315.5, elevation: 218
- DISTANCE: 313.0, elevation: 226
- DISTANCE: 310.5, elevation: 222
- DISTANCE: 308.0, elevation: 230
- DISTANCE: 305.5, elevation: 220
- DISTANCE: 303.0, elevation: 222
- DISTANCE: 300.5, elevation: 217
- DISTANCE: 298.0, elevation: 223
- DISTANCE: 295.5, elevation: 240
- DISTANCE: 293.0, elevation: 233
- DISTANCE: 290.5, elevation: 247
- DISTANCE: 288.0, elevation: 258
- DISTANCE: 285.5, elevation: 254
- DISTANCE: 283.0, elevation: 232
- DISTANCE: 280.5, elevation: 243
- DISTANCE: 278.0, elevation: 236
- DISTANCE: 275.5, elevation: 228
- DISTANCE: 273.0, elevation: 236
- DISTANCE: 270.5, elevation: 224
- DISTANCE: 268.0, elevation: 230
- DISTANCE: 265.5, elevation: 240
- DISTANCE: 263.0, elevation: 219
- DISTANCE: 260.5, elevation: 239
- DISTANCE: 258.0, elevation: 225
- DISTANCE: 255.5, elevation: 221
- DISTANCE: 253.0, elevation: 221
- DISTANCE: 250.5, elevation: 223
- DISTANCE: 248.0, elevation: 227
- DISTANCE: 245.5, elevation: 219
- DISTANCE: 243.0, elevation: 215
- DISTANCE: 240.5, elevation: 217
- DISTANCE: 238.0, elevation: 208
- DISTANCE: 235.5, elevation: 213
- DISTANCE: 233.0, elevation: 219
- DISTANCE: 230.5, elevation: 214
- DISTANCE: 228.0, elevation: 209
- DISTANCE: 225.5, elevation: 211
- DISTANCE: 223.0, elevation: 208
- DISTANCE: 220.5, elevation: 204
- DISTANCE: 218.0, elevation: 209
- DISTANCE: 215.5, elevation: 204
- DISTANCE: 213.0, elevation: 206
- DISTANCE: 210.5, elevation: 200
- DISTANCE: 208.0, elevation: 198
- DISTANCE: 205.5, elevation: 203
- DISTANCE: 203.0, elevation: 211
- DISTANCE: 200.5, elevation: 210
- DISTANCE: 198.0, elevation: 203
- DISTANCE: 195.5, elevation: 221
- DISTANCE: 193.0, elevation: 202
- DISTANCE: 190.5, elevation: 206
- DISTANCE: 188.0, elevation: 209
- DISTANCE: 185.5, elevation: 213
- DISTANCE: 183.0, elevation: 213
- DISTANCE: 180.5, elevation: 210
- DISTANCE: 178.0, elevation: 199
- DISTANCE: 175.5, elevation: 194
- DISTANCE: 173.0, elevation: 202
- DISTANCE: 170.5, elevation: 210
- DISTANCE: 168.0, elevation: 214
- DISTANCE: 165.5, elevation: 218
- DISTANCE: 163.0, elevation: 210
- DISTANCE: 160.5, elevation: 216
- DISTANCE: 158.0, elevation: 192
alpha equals 0.34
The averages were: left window 216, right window 190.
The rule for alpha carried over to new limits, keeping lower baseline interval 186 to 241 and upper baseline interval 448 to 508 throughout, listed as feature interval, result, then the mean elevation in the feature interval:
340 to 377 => -0.07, 209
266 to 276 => -0.13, 230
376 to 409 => 0.04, 186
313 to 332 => -0.05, 208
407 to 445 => 0.00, 192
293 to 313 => -0.12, 225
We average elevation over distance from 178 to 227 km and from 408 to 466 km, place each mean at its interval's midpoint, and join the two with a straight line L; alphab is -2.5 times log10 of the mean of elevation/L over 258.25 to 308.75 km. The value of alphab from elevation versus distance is -0.16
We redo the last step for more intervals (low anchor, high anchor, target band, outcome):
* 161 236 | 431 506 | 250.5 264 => -0.11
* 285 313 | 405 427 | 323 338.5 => 0.33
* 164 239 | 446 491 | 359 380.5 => -0.10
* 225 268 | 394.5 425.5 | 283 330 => -0.08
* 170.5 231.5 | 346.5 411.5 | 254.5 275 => -0.13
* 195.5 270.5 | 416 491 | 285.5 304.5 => -0.14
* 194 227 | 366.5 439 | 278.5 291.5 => -0.22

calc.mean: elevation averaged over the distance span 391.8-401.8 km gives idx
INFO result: 190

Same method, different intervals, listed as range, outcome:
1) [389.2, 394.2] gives 154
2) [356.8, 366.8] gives 217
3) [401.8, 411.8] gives 193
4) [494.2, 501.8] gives 192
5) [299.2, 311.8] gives 222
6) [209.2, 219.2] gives 205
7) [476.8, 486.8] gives 184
